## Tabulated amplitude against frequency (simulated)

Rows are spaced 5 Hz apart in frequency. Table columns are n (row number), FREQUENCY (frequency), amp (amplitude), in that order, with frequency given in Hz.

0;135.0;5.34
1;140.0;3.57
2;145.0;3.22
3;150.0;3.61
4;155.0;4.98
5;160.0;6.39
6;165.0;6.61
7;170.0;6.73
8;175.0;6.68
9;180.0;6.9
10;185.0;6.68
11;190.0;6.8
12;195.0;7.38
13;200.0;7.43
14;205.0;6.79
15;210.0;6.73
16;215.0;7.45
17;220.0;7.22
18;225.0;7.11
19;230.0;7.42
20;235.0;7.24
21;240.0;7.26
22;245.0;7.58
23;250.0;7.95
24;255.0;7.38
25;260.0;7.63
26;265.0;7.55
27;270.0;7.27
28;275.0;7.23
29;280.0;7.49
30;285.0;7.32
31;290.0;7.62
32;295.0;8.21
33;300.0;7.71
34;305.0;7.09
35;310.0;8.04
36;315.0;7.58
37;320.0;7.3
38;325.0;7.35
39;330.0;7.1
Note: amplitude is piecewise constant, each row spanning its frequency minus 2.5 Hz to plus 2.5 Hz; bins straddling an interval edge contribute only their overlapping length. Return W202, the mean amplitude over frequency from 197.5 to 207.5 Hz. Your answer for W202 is 7.11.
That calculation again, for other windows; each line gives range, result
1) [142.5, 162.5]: 4.55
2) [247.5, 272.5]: 7.56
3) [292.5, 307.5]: 7.67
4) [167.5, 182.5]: 6.77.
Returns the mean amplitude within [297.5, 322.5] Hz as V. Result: 7.54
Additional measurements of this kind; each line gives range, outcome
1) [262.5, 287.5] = 7.37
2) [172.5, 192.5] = 6.77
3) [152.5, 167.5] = 5.99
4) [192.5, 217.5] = 7.16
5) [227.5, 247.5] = 7.38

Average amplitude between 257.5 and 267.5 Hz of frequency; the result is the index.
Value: 7.59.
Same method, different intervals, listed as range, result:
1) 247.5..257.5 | 7.67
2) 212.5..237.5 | 7.29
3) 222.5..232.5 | 7.27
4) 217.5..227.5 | 7.17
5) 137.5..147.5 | 3.4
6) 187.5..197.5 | 7.09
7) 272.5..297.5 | 7.57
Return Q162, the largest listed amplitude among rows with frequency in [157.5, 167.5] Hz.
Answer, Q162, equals 6.61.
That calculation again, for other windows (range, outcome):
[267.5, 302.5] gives 8.21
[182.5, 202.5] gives 7.43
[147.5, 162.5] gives 6.39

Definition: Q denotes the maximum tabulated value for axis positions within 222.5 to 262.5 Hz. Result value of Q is 7.95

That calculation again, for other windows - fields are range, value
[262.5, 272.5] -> 7.55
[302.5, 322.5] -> 8.04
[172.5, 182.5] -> 6.9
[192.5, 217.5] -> 7.45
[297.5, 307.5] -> 7.71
